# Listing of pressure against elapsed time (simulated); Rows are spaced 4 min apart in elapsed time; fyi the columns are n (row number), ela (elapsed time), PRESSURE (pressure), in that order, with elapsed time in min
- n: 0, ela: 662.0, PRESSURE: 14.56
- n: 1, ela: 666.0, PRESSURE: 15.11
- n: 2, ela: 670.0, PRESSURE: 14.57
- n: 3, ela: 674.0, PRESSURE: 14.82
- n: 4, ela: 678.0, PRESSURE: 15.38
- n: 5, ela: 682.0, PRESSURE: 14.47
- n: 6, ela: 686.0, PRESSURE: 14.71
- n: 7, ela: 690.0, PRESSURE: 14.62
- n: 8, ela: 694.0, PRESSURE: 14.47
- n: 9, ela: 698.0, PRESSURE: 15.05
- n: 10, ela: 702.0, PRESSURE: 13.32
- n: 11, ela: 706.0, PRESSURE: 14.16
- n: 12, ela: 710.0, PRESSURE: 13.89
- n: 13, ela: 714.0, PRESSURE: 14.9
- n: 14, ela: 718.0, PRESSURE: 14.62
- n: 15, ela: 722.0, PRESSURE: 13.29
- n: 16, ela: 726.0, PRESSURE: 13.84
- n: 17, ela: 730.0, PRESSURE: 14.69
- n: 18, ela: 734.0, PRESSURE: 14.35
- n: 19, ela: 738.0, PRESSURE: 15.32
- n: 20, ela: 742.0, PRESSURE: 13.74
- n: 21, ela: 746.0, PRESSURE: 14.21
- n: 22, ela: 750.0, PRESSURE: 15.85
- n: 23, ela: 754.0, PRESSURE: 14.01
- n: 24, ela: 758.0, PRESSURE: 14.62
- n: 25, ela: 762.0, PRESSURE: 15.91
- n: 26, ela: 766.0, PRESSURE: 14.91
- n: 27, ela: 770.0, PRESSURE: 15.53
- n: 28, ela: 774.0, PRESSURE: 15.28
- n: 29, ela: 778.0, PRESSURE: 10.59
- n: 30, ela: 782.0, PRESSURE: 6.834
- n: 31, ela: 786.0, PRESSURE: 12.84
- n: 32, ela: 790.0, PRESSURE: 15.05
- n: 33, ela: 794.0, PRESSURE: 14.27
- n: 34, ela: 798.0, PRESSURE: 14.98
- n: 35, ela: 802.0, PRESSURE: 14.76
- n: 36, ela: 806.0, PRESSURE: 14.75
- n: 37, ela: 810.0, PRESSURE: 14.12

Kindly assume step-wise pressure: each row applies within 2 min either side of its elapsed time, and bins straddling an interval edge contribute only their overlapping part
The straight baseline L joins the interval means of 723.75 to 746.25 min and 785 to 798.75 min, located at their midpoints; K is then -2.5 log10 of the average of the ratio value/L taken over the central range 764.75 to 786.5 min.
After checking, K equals 0.142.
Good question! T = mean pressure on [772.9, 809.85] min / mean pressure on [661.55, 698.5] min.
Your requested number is 0.9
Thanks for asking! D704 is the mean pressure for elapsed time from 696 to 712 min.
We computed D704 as 14.1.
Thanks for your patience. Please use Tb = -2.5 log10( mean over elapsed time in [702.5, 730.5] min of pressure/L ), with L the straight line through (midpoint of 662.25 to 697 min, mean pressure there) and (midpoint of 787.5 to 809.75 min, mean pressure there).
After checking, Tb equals 0.05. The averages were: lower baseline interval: 14.8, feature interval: 14.1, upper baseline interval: 14.7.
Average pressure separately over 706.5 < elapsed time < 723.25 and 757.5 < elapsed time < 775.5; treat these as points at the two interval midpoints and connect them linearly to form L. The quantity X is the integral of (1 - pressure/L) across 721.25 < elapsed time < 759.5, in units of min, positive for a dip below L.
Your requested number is 0.8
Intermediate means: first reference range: 14.2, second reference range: 15.3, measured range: 14.4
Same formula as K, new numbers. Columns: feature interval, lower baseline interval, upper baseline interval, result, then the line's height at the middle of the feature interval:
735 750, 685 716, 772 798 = -0.08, 13.5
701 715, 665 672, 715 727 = 0.01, 14.2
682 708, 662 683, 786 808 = 0.03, 14.8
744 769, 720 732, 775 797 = -0.15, 13.1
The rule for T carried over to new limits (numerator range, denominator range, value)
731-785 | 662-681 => 0.93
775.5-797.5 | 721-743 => 0.86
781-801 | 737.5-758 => 0.91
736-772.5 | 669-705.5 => 1.02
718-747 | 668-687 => 0.96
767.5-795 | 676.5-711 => 0.89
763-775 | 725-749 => 1.06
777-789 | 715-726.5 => 0.75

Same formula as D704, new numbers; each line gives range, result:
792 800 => 14.6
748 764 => 15.1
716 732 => 14.1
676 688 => 14.9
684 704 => 14.4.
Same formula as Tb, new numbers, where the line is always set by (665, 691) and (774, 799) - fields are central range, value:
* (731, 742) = -0.08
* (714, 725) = -0.01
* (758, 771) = -0.18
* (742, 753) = -0.10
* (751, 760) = -0.10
